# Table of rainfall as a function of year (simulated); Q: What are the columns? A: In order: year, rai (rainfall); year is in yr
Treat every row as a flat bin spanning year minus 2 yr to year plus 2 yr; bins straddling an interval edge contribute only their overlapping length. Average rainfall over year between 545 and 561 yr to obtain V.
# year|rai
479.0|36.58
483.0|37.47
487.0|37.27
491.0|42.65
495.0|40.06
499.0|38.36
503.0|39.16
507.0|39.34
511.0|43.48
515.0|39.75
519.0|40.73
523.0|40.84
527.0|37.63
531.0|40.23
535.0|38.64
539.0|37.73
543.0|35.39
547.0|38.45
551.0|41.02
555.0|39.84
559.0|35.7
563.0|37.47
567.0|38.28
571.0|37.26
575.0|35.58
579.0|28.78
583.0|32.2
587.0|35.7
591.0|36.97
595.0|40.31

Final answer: 38.8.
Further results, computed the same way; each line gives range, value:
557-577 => 36.9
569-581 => 33.9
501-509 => 39.2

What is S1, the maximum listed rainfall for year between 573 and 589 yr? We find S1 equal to 35.7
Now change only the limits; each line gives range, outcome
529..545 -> 40.23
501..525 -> 43.48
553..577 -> 39.84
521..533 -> 40.84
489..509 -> 42.65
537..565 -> 41.02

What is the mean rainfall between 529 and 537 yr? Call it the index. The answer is 39.4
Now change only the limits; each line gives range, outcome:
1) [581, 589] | 34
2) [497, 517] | 40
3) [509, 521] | 41.3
